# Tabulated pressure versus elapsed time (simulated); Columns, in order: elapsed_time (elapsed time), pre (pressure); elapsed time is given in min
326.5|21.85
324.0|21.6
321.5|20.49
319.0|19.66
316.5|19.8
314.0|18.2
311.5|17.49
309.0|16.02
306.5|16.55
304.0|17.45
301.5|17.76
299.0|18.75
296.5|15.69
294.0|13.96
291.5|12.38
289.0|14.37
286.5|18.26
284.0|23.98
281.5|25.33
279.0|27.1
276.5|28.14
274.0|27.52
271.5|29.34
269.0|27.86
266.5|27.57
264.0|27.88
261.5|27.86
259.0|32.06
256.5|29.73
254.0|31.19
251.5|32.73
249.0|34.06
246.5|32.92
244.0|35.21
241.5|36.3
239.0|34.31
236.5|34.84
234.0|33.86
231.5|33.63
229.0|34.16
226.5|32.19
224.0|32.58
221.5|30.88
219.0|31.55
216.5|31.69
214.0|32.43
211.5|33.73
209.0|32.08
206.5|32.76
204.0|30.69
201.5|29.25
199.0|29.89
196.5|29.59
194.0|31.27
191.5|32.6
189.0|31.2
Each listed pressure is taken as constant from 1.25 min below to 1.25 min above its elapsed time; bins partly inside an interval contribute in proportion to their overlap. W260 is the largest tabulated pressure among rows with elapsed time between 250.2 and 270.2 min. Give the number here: 32.73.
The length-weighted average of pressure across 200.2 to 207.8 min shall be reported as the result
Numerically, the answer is 30.9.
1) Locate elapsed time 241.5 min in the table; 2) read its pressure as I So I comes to 36.3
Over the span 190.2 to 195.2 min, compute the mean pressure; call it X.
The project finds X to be 31.9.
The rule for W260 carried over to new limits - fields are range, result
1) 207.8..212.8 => 33.73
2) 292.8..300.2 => 18.75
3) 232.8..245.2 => 36.3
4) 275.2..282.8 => 28.14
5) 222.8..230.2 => 34.16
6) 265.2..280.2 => 29.34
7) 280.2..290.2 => 25.33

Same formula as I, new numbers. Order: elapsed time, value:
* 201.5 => 29.25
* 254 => 31.19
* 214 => 32.43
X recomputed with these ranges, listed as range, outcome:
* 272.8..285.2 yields 26.4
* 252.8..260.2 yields 31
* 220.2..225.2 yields 31.7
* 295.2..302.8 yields 17.4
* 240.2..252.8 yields 34.2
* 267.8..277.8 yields 28.2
